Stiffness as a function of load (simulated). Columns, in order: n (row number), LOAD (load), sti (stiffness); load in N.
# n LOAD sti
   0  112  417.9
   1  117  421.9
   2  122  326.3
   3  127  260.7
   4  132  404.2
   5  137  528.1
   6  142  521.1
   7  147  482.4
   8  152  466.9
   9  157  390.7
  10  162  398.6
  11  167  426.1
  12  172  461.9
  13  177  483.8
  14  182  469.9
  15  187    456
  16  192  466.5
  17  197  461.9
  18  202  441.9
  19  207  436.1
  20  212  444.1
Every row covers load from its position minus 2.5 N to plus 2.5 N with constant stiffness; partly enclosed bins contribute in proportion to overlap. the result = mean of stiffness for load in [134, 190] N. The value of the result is 462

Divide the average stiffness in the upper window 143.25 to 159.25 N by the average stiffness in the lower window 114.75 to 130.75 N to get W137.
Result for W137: 1.33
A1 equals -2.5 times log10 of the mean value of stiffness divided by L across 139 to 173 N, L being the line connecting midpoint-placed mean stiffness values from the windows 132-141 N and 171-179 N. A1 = 0.077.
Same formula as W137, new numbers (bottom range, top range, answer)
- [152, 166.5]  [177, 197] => 1.13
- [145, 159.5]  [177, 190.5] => 1.05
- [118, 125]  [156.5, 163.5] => 1.16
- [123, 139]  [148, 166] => 1.10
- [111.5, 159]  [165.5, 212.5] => 1.08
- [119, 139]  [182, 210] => 1.20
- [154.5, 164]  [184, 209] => 1.15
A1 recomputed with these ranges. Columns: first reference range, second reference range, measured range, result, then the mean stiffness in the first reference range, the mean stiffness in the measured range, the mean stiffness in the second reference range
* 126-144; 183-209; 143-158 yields -0.04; 440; 460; 454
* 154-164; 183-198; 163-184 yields -0.07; 398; 456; 462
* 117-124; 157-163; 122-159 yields -0.14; 360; 429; 395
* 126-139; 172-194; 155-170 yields 0.09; 408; 408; 468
